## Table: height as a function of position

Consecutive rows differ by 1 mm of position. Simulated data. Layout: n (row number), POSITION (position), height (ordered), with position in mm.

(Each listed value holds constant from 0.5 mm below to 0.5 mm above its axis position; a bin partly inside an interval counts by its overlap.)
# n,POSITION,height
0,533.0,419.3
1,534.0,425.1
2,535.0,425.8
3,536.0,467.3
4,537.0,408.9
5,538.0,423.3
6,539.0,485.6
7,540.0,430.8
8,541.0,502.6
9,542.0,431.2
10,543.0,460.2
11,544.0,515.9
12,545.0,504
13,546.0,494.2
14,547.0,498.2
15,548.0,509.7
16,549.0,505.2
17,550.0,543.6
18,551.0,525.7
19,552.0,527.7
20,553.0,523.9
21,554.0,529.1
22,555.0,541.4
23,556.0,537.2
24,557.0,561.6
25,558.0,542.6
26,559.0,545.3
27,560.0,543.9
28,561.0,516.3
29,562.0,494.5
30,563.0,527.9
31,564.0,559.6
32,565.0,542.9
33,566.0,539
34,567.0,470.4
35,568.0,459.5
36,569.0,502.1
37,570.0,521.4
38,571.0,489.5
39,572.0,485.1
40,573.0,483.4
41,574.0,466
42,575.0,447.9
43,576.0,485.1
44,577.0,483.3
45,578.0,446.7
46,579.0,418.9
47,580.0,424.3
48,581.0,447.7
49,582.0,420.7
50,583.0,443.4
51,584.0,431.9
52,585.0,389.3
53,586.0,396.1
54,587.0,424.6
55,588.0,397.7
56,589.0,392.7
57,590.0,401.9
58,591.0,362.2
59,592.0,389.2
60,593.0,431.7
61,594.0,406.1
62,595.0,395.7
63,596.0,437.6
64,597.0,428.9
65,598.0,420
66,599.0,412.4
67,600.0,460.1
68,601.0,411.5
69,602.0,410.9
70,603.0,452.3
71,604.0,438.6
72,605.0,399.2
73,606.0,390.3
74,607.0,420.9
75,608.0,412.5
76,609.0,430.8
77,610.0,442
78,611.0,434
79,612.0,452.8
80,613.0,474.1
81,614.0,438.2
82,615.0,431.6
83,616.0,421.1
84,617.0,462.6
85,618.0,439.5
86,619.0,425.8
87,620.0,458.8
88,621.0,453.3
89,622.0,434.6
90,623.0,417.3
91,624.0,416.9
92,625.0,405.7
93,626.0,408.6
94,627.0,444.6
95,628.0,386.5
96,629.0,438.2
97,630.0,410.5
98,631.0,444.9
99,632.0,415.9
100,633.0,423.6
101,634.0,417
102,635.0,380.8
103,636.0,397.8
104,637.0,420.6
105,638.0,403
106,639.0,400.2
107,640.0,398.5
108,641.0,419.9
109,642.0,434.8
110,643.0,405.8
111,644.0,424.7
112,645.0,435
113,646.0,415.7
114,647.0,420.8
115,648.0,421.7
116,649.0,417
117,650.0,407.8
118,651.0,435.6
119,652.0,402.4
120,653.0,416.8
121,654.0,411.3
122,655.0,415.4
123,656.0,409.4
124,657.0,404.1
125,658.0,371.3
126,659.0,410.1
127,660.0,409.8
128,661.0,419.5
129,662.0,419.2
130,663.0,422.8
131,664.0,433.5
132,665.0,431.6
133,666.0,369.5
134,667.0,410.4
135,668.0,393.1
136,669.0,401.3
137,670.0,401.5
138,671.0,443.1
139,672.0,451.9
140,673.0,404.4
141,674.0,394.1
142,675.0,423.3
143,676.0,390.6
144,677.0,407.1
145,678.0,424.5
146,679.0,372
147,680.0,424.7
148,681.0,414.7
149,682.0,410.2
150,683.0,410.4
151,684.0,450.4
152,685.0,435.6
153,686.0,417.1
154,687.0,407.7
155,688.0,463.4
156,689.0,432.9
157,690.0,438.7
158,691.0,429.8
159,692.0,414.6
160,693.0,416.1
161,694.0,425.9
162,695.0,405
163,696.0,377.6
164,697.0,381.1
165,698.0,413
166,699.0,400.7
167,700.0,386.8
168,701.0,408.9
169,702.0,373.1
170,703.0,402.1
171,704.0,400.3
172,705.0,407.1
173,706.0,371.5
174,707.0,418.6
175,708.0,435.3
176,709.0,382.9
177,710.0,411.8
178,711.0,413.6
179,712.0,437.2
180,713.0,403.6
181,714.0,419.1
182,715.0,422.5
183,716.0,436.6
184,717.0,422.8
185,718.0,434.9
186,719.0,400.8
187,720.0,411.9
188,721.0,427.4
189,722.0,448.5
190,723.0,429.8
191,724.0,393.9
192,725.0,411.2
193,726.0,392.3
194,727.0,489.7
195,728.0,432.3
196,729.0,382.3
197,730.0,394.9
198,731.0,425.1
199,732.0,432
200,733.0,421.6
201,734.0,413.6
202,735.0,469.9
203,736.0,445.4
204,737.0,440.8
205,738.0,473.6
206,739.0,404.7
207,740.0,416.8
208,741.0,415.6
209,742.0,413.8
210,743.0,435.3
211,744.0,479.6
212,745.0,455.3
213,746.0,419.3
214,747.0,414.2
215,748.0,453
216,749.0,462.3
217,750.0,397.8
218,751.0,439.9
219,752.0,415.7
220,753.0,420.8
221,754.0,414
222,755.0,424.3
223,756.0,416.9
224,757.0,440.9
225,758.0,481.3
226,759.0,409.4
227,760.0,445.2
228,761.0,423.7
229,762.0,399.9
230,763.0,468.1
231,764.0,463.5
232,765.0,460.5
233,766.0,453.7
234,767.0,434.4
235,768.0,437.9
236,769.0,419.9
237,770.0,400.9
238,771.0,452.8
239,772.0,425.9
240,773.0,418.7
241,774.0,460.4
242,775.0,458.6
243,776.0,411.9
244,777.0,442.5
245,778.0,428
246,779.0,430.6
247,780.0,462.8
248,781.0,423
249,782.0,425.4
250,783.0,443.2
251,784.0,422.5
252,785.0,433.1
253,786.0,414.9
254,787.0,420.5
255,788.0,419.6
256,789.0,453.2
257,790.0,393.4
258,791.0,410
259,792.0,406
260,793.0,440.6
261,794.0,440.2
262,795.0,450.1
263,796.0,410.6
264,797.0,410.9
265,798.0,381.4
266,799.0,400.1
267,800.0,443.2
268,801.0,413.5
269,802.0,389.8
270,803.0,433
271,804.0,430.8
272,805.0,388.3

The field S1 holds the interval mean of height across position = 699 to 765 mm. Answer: 424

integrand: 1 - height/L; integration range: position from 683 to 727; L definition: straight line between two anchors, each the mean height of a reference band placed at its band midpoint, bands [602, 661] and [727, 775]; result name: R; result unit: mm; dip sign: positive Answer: 1.4 mm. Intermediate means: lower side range 421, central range 415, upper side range 433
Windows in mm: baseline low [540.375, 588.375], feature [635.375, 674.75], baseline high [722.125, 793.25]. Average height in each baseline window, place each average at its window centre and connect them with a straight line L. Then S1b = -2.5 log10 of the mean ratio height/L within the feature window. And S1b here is 0.12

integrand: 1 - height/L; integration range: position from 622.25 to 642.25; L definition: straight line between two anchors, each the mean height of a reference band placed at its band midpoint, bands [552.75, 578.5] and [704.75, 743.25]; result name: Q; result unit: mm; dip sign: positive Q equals 2.5 mm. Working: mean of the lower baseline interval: 509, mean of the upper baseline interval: 422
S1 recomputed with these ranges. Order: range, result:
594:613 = 426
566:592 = 444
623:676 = 414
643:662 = 414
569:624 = 434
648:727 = 413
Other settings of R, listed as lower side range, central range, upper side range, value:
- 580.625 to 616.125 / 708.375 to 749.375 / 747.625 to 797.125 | 0.3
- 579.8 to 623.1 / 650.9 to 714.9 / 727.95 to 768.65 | 2.6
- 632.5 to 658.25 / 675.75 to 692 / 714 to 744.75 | -0.1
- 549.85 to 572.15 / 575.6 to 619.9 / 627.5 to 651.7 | 4.3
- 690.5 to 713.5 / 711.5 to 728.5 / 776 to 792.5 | -0.6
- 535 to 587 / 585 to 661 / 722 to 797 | 8.1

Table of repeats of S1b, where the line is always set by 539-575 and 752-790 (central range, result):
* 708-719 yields 0.09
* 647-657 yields 0.15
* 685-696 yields 0.09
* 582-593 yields 0.22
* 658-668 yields 0.15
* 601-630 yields 0.14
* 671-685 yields 0.12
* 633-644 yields 0.17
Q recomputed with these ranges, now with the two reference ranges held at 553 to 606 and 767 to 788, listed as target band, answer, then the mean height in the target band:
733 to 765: 0.06 mm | 435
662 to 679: 1.36 mm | 412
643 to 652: 0.61 mm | 420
